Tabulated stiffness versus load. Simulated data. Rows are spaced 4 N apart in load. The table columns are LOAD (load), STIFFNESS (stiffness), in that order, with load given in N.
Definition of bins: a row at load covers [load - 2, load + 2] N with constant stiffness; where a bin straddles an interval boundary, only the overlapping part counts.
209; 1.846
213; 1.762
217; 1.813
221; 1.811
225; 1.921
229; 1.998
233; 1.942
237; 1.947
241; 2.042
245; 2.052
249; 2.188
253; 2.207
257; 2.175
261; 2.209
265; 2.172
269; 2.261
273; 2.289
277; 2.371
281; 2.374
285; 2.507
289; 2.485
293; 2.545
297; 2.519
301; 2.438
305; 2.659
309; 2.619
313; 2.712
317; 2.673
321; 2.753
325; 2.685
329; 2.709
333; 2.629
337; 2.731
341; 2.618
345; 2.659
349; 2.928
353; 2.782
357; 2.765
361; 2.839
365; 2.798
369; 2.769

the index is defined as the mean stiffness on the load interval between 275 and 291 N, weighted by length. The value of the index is 2.43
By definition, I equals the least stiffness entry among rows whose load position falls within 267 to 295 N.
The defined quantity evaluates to 2.261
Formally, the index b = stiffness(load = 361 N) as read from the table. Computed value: 2.839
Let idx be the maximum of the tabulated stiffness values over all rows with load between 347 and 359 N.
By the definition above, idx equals 2.928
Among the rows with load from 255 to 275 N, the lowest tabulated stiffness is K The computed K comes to 2.172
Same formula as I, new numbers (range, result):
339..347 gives 2.618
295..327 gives 2.438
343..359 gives 2.659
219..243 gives 1.811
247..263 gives 2.175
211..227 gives 1.762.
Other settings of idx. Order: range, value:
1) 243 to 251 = 2.188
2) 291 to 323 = 2.753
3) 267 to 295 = 2.545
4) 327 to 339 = 2.731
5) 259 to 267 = 2.209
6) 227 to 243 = 2.042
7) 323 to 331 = 2.709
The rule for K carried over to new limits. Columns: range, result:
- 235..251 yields 1.947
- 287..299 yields 2.485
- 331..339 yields 2.629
